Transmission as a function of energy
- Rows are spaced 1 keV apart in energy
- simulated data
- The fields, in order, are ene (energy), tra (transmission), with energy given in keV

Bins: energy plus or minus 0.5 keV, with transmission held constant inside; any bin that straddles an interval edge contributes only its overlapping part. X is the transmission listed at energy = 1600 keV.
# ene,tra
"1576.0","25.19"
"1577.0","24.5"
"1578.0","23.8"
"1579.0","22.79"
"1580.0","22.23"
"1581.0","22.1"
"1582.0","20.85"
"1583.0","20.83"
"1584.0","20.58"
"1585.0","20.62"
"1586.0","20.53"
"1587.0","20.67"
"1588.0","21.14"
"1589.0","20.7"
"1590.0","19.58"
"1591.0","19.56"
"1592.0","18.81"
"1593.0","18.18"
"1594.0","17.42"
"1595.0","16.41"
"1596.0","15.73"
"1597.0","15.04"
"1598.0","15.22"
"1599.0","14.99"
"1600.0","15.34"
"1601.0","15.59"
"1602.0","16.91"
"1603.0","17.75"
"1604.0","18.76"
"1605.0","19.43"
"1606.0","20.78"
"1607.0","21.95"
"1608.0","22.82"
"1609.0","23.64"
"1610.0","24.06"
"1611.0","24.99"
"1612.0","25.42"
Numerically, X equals 15.34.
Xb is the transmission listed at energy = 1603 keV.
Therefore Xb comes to 17.75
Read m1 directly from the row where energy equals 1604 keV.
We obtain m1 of 18.76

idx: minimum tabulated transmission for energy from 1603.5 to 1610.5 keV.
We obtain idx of 18.76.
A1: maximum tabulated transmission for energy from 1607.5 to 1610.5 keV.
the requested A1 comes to 24.06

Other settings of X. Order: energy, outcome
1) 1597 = 15.04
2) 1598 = 15.22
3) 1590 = 19.58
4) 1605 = 19.43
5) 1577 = 24.5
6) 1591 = 19.56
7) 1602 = 16.91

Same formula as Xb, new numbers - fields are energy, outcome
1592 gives 18.81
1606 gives 20.78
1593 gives 18.18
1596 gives 15.73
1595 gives 16.41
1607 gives 21.95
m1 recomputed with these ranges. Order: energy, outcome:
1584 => 20.58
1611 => 24.99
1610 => 24.06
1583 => 20.83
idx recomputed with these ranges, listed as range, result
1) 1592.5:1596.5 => 15.73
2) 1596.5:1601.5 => 14.99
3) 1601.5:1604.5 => 16.91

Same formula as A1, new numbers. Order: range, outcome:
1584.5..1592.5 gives 21.14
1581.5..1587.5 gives 20.85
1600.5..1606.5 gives 20.78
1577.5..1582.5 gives 23.8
